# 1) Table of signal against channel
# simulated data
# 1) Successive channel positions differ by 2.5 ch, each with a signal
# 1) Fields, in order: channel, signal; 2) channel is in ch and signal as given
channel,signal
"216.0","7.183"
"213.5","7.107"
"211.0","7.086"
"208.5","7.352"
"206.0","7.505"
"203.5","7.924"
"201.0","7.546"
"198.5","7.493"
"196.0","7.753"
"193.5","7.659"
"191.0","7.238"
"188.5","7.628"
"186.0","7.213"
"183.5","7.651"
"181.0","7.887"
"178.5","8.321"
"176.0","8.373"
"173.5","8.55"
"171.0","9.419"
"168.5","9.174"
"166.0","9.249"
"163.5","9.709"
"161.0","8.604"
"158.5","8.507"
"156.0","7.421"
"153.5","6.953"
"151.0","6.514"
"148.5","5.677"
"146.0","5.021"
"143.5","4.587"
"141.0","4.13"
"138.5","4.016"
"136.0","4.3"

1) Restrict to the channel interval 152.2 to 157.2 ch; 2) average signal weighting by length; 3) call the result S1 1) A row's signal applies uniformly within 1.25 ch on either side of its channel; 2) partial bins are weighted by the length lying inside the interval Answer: 7.18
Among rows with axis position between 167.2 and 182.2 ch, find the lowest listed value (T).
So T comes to 7.887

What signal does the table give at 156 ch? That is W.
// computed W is 7.421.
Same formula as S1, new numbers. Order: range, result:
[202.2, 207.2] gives 7.71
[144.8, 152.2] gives 5.74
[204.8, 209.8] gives 7.42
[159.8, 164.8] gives 9.16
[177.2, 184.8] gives 7.95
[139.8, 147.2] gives 4.58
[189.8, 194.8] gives 7.45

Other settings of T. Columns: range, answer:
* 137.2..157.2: 4.016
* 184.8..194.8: 7.213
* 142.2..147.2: 4.587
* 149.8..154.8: 6.514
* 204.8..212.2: 7.086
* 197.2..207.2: 7.493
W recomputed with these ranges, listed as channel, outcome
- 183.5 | 7.651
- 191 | 7.238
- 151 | 6.514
